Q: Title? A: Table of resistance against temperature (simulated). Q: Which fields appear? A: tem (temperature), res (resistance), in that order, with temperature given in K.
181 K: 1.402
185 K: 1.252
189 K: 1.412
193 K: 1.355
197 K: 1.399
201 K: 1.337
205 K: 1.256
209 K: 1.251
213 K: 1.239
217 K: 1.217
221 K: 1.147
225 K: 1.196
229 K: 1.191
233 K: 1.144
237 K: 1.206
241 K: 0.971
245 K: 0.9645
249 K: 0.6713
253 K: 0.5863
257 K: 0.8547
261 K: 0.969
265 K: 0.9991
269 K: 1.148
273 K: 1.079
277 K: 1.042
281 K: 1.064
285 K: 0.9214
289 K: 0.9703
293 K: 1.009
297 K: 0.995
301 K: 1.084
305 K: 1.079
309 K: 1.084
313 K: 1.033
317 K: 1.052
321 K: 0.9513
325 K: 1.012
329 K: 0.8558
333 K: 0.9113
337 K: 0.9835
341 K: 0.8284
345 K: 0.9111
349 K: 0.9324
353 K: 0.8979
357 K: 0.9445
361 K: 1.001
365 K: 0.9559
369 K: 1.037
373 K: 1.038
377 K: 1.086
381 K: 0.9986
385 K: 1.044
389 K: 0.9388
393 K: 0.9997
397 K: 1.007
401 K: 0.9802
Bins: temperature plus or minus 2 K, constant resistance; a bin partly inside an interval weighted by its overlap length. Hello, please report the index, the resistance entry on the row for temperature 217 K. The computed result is 1.217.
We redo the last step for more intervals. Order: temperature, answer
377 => 1.086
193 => 1.355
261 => 0.969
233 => 1.144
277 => 1.042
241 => 0.971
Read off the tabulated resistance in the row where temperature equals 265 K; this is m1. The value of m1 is 0.9991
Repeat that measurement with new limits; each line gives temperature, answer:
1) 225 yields 1.196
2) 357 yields 0.9445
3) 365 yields 0.9559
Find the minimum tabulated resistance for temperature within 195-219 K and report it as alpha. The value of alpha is 1.217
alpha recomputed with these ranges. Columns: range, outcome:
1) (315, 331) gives 0.8558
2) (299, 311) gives 1.079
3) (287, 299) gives 0.9703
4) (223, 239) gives 1.144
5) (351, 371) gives 0.8979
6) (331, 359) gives 0.8284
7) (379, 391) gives 0.9388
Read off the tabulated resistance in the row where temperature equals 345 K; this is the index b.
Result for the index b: 0.9111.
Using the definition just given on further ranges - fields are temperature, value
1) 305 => 1.079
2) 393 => 0.9997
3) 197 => 1.399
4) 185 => 1.252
